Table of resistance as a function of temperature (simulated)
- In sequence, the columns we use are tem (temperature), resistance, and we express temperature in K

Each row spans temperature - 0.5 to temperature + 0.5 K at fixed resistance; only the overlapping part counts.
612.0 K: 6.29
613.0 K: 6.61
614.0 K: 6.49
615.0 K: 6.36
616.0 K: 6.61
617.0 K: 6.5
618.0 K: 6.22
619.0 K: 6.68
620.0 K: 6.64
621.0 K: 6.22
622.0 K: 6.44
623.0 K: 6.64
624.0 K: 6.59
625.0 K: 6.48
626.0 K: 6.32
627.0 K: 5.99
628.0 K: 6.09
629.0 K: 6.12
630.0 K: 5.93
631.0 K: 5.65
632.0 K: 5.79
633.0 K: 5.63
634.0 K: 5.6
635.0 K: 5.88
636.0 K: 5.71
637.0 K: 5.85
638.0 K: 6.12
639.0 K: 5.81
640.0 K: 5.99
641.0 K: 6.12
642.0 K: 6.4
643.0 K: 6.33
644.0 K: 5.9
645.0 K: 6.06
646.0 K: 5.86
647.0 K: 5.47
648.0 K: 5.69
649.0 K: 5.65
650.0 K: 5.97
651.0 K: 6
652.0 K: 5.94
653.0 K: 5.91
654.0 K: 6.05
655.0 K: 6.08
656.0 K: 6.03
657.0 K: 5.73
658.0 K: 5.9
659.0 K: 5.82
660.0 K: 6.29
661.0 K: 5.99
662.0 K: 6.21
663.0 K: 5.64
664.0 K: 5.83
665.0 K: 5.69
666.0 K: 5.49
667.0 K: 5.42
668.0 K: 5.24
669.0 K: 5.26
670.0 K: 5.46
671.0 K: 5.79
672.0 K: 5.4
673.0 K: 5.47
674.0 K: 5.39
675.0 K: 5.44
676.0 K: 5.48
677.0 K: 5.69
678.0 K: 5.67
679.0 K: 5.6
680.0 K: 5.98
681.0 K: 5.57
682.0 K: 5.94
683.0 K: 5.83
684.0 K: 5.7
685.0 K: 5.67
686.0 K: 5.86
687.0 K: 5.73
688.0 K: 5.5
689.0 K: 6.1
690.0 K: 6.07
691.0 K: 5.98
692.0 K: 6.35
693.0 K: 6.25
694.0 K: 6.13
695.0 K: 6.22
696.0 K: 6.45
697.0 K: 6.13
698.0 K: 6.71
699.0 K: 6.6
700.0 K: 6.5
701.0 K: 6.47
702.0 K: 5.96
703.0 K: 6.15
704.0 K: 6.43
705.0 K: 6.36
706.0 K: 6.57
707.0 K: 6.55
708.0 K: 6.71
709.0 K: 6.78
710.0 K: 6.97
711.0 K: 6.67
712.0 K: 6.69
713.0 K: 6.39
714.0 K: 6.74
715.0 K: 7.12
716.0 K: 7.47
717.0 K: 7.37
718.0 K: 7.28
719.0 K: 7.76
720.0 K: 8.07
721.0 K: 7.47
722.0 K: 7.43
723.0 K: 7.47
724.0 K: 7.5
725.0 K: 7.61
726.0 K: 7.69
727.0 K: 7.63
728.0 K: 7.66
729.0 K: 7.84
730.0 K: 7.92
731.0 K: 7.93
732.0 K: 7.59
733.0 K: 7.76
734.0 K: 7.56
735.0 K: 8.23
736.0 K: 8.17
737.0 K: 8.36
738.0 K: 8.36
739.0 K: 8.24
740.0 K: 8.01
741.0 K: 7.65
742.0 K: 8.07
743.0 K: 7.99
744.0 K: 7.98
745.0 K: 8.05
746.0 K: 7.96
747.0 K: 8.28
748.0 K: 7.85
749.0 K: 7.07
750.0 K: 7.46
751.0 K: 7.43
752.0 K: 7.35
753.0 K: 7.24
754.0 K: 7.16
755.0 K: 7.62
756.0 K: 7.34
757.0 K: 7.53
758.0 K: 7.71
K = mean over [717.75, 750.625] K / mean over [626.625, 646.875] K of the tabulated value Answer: 1.32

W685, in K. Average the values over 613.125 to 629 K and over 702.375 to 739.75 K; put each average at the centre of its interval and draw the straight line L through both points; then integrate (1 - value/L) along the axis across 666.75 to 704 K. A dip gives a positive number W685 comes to 6.1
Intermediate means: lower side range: 6.41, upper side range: 7.36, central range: 5.88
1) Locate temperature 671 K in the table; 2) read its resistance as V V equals 5.79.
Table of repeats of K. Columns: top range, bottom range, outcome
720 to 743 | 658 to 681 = 1.39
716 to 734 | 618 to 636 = 1.24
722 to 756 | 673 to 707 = 1.29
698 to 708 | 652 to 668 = 1.10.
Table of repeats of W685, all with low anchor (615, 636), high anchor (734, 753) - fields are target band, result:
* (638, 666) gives 2.7 K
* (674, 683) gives 1.7 K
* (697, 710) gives 1.5 K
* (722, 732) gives 0.0 K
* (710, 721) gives 0.5 K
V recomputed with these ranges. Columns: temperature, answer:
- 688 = 5.5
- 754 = 7.16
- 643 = 6.33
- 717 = 7.37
